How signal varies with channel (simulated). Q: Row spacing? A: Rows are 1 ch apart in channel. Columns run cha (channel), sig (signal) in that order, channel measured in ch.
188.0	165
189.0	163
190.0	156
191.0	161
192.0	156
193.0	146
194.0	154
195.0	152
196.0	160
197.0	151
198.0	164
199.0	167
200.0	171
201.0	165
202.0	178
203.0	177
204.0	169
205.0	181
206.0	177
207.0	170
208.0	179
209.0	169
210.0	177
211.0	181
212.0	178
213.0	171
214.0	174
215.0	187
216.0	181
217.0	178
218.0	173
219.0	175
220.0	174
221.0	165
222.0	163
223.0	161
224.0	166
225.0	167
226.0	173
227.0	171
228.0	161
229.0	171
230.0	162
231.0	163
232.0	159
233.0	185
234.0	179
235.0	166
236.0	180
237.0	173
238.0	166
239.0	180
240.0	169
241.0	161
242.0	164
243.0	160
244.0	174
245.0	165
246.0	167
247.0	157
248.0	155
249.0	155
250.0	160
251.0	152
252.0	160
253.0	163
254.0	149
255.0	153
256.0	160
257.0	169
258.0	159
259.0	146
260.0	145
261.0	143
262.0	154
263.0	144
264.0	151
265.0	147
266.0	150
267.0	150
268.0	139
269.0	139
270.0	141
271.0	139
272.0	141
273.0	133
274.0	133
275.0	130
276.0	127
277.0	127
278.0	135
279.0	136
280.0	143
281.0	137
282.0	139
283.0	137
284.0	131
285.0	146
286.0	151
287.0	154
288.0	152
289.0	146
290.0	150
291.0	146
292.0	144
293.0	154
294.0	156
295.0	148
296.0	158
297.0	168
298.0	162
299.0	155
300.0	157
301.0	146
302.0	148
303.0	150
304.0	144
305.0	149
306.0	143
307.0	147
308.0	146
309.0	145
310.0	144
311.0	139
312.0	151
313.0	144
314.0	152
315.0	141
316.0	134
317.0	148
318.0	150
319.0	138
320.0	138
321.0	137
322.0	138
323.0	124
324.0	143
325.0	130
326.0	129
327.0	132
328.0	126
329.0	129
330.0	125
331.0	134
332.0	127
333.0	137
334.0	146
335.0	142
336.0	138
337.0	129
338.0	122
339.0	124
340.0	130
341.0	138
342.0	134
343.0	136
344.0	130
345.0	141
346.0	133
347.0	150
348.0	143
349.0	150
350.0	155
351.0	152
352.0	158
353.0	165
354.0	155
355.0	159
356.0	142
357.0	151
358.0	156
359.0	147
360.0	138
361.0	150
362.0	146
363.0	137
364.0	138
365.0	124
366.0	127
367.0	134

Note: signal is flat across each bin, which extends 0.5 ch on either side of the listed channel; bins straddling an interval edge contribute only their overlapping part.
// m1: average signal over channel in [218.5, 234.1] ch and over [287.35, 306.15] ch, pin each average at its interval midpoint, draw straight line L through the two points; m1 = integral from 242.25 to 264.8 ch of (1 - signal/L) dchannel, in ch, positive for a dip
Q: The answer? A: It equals 0.8 ch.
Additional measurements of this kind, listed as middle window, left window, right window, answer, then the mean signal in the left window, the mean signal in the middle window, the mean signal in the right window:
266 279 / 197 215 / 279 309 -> 1.5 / 173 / 137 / 148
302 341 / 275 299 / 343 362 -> 2.3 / 145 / 138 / 148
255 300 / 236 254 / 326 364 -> 2.9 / 164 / 146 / 141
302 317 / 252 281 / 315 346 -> -0.8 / 145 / 145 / 134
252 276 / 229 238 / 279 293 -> 1.4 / 171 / 147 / 144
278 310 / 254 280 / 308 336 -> -1.5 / 144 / 148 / 138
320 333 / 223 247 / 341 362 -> 1.7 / 168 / 132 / 147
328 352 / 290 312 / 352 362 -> 2.2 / 150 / 137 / 152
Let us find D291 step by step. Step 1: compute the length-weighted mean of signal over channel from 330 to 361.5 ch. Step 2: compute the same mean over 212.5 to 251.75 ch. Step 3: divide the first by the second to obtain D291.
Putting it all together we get 0.84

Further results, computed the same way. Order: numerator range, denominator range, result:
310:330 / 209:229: 0.80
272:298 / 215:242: 0.84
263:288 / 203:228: 0.81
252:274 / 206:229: 0.86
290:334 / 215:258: 0.86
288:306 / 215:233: 0.89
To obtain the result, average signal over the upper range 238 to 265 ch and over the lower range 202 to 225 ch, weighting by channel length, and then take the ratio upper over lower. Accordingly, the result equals 0.9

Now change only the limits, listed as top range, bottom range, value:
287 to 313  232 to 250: 0.89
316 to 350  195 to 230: 0.79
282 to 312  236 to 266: 0.94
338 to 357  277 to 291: 1.01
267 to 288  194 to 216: 0.81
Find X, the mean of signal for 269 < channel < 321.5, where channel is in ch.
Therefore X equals 144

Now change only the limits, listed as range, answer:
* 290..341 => 142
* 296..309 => 151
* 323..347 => 133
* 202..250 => 170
